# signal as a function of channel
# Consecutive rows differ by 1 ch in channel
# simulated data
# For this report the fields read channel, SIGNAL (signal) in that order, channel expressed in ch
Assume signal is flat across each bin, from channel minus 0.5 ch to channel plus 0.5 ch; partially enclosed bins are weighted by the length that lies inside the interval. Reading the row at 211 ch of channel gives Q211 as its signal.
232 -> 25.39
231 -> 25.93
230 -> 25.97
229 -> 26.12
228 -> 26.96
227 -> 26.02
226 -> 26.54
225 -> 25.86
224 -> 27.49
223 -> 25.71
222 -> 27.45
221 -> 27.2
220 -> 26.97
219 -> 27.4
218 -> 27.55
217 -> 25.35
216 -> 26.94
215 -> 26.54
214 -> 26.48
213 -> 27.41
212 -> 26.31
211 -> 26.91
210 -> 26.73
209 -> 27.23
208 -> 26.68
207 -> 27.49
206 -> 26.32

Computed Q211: 26.91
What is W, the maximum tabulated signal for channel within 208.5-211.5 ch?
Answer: 27.23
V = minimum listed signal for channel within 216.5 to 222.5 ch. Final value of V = 25.35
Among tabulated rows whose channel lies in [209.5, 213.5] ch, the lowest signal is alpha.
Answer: 26.31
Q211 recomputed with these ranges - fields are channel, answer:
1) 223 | 25.71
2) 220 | 26.97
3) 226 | 26.54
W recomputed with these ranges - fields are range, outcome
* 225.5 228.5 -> 26.96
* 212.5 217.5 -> 27.41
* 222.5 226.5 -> 27.49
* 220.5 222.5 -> 27.45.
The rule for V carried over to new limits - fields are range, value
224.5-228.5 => 25.86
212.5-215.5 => 26.48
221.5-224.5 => 25.71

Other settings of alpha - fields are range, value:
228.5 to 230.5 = 25.97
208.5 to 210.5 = 26.73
